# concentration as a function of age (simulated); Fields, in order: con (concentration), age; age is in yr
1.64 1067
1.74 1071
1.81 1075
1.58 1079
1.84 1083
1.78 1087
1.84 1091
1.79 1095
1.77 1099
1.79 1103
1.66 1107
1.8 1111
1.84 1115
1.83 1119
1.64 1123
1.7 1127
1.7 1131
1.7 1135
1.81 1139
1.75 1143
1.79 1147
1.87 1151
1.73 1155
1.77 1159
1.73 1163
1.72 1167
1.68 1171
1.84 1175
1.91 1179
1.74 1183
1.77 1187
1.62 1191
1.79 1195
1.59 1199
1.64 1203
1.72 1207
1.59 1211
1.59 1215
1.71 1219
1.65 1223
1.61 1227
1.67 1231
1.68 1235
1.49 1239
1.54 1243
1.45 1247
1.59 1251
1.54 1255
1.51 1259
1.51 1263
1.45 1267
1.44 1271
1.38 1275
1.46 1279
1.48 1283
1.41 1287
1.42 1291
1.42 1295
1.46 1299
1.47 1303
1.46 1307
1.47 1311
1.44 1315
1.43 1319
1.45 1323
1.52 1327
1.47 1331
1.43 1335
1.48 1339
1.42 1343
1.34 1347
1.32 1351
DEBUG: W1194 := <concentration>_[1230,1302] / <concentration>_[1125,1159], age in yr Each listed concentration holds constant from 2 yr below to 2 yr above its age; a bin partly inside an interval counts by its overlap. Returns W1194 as 0.85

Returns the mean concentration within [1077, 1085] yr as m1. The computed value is 1.71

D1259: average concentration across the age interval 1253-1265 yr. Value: 1.52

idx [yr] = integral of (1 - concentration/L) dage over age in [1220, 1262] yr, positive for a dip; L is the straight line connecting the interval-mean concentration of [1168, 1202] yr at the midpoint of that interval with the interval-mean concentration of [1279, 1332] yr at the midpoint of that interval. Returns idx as 0.8 yr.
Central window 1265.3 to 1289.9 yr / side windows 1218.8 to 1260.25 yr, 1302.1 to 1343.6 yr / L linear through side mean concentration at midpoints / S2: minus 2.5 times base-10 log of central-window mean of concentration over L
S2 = 0.066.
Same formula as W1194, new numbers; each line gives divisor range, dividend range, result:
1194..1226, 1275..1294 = 0.87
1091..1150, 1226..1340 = 0.84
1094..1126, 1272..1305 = 0.82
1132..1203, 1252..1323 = 0.83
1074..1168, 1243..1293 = 0.84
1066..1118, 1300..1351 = 0.82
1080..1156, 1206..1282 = 0.88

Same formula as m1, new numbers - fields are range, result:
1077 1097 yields 1.77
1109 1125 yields 1.78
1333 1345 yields 1.44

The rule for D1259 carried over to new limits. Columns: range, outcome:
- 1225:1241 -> 1.61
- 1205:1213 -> 1.66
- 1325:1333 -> 1.5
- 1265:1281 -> 1.43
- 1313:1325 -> 1.44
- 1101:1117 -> 1.77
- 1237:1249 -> 1.49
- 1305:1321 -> 1.45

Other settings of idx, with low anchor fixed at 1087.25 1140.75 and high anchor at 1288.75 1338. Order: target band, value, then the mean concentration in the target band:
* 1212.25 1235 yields -0.8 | 1.65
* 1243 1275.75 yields 1.0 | 1.49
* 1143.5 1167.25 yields -1.0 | 1.77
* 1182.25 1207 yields -0.8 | 1.69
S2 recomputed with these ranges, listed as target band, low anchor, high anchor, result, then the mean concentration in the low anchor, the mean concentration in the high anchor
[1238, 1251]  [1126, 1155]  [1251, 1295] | 0.014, 1.76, 1.46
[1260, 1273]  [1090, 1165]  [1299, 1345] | 0.054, 1.76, 1.46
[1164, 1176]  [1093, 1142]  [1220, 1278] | -0.045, 1.75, 1.54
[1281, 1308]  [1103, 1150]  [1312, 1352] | 0.034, 1.75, 1.43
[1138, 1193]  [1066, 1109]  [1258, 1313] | -0.084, 1.75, 1.45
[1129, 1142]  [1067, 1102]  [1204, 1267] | -0.022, 1.76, 1.59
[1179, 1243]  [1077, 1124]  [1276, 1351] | -0.042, 1.77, 1.44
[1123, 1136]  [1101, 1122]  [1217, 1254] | 0.038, 1.78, 1.6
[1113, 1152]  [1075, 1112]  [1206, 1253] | -0.027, 1.76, 1.61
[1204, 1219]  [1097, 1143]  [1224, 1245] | -0.009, 1.75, 1.6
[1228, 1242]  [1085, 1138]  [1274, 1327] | -0.037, 1.76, 1.45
